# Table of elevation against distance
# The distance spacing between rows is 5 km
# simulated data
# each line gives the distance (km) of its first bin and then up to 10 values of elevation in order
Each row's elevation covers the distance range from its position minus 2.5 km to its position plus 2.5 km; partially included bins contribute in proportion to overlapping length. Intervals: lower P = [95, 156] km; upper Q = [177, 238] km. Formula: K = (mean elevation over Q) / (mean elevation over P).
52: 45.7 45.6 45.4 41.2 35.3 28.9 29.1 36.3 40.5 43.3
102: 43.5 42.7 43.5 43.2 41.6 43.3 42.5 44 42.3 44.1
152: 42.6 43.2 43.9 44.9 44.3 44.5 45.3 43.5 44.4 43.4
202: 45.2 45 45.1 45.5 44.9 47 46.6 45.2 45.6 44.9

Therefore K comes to 1.05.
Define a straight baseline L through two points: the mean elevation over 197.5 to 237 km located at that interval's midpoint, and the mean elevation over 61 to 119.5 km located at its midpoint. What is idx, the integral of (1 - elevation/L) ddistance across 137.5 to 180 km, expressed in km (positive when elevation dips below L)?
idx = -1.1 km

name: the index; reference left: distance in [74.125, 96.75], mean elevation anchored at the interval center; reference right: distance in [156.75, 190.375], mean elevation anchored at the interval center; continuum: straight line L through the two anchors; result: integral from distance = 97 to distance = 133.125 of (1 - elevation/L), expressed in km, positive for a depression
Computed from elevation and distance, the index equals -4.8 km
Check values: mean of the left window 34.7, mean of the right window 44.3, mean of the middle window 42.9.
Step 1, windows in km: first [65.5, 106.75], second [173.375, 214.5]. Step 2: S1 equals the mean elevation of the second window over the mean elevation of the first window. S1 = 1.2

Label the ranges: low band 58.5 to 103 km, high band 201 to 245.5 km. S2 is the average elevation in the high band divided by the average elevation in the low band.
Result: 1.2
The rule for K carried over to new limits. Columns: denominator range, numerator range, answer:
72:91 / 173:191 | 1.36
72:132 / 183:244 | 1.14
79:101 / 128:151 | 1.15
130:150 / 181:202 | 1.02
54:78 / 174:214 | 1.11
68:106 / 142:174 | 1.18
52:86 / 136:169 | 1.14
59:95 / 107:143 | 1.16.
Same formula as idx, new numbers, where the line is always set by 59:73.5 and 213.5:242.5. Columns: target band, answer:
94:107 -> -0.3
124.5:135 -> 0.0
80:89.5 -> 2.0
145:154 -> 0.0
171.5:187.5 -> 0.0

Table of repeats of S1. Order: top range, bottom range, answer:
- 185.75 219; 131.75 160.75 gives 1.03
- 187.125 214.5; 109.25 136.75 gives 1.04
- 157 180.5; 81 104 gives 1.13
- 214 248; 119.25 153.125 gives 1.06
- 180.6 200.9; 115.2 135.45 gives 1.03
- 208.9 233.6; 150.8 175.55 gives 1.04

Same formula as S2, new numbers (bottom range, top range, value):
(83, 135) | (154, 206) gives 1.06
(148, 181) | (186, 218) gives 1.01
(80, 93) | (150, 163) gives 1.24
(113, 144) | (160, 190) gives 1.04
